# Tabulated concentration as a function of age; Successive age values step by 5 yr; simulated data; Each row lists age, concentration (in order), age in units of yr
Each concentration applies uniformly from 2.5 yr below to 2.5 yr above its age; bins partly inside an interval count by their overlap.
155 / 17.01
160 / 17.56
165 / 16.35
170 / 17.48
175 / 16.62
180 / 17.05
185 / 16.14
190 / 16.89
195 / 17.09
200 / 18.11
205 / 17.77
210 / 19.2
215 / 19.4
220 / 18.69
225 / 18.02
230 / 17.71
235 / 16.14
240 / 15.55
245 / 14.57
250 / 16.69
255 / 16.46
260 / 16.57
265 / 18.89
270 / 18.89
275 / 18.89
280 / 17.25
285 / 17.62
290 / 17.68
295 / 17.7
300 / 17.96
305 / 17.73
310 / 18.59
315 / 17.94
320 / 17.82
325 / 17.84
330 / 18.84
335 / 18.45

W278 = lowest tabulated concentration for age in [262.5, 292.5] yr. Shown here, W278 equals 17.25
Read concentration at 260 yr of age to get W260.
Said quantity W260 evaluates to 16.57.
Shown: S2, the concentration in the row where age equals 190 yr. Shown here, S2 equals 16.89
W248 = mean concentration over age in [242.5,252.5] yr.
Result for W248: 15.6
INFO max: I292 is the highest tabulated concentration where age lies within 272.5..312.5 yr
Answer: 18.89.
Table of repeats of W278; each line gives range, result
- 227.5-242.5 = 15.55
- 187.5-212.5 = 16.89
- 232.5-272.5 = 14.57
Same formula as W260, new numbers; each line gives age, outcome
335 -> 18.45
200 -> 18.11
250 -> 16.69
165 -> 16.35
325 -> 17.84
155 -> 17.01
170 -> 17.48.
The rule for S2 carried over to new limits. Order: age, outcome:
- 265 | 18.89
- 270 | 18.89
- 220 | 18.69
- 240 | 15.55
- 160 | 17.56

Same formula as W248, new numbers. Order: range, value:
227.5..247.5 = 16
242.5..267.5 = 16.6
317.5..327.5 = 17.8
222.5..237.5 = 17.3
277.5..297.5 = 17.6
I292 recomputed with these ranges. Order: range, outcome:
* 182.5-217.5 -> 19.4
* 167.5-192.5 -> 17.48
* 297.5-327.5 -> 18.59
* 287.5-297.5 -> 17.7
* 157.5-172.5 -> 17.56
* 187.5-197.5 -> 17.09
